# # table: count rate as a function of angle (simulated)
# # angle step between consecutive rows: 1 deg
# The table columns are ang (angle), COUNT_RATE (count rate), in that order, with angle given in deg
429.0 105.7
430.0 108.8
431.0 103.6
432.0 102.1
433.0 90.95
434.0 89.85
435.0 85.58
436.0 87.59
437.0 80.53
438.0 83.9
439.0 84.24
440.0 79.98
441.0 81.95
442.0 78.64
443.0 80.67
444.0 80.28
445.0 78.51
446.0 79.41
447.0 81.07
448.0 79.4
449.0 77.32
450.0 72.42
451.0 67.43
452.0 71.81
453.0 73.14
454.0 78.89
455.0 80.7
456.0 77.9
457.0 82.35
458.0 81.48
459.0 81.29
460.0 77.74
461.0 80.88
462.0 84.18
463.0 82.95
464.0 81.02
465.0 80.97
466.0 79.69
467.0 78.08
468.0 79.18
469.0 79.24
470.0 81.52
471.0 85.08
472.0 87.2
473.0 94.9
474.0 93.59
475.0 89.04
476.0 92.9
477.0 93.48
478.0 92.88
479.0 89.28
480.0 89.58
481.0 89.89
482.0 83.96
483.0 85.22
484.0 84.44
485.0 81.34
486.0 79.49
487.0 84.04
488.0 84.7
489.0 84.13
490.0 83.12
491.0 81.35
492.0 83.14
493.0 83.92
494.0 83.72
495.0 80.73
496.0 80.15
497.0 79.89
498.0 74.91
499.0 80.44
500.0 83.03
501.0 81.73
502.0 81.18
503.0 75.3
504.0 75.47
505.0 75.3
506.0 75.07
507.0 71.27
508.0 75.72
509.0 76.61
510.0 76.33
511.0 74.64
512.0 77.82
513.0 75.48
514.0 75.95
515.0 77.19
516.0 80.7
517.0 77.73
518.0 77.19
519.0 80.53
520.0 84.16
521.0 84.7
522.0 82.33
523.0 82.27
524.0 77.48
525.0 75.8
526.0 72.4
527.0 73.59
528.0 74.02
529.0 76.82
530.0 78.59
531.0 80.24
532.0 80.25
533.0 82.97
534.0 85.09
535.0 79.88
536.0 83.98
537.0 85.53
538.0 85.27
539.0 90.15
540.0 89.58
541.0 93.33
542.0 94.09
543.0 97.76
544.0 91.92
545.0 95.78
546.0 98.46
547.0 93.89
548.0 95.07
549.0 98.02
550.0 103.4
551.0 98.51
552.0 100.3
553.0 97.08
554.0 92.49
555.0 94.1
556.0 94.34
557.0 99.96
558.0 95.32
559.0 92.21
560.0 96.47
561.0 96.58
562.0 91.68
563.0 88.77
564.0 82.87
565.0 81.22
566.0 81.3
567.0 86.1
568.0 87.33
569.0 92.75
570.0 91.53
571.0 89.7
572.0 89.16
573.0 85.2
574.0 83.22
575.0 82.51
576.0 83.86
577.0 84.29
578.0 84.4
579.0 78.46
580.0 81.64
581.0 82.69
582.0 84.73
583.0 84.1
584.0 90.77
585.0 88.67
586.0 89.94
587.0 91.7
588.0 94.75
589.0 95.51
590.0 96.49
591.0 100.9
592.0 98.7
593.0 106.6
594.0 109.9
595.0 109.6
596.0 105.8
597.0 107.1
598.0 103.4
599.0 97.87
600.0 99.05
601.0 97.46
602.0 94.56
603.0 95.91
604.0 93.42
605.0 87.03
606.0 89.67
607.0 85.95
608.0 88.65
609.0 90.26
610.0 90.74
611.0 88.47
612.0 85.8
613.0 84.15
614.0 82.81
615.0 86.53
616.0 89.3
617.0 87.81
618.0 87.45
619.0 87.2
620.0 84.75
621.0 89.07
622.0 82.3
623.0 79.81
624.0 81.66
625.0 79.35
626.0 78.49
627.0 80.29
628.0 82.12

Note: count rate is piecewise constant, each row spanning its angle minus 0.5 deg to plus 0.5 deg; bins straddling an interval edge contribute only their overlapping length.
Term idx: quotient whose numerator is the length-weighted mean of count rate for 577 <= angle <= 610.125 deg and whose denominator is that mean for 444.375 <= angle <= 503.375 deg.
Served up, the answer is 1.1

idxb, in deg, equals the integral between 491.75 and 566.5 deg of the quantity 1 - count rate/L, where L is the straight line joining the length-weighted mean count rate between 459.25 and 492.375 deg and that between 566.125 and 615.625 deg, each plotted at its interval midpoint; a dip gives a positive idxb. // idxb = 2.8 deg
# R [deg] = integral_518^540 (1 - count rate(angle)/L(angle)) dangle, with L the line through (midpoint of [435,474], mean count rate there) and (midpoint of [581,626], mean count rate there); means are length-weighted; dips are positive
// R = 1.3 deg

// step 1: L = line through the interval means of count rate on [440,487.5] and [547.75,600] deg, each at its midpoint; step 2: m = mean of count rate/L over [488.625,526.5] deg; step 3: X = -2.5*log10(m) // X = 0.10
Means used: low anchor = 82.2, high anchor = 92.7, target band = 78.9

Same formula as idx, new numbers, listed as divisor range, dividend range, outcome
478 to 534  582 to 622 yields 1.16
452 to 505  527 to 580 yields 1.07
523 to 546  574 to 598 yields 1.10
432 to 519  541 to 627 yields 1.12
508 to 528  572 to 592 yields 1.13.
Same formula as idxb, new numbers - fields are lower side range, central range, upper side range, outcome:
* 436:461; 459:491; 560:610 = -1.3 deg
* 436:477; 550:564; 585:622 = -0.9 deg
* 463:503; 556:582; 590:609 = 1.9 deg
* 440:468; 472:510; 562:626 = -0.6 deg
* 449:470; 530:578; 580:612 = -0.3 deg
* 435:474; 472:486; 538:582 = -1.0 deg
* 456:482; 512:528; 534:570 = 2.0 deg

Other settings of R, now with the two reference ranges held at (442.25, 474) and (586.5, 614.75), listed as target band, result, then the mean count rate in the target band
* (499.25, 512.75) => 1.3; 76.9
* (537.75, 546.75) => -0.4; 93.2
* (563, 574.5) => 0.7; 86.5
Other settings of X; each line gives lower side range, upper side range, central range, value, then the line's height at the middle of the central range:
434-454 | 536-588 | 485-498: 0.02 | 83.8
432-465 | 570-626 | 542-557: -0.11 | 87.2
